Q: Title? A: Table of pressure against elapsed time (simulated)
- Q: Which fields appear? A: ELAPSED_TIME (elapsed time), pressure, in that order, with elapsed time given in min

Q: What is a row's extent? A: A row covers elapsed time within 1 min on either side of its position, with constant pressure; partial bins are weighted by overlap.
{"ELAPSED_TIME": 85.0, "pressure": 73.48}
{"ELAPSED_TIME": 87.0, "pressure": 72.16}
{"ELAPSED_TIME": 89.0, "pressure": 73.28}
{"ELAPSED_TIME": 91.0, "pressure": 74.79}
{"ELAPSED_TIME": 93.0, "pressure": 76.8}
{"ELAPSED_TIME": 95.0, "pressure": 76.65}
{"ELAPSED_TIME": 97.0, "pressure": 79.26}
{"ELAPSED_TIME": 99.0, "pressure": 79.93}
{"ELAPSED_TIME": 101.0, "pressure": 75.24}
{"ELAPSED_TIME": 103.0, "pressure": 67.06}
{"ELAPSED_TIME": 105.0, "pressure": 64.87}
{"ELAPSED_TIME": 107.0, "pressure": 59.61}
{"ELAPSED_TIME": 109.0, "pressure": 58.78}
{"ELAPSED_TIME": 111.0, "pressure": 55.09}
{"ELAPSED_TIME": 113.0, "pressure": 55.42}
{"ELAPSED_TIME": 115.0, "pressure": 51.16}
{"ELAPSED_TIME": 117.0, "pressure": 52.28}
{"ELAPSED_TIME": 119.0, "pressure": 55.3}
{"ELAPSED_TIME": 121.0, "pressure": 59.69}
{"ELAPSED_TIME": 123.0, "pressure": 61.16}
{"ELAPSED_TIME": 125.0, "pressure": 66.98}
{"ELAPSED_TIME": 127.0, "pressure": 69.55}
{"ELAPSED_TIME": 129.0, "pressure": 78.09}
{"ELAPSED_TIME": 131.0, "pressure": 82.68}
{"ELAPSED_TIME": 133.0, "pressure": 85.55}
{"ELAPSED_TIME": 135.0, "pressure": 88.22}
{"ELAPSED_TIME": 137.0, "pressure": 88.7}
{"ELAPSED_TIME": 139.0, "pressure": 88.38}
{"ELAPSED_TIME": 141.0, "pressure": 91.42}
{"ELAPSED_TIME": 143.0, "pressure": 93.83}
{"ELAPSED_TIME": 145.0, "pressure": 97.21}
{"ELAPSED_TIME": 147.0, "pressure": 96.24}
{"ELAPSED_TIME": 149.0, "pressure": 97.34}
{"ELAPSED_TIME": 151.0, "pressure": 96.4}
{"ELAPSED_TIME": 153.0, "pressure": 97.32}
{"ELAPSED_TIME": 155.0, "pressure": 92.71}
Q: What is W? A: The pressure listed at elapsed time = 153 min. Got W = 97.32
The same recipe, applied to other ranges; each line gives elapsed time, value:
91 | 74.79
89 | 73.28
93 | 76.8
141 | 91.42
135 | 88.22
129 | 78.09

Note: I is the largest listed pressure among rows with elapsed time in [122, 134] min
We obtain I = 85.55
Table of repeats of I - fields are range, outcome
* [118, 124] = 61.16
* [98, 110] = 79.93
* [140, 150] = 97.34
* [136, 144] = 93.83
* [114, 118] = 52.28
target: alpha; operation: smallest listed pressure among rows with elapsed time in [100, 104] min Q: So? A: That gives 67.06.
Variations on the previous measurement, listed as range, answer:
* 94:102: 75.24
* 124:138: 66.98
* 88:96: 73.28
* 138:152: 88.38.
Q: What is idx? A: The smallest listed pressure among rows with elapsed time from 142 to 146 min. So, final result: 93.83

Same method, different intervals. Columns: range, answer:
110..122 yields 51.16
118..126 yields 55.3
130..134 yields 82.68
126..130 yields 69.55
